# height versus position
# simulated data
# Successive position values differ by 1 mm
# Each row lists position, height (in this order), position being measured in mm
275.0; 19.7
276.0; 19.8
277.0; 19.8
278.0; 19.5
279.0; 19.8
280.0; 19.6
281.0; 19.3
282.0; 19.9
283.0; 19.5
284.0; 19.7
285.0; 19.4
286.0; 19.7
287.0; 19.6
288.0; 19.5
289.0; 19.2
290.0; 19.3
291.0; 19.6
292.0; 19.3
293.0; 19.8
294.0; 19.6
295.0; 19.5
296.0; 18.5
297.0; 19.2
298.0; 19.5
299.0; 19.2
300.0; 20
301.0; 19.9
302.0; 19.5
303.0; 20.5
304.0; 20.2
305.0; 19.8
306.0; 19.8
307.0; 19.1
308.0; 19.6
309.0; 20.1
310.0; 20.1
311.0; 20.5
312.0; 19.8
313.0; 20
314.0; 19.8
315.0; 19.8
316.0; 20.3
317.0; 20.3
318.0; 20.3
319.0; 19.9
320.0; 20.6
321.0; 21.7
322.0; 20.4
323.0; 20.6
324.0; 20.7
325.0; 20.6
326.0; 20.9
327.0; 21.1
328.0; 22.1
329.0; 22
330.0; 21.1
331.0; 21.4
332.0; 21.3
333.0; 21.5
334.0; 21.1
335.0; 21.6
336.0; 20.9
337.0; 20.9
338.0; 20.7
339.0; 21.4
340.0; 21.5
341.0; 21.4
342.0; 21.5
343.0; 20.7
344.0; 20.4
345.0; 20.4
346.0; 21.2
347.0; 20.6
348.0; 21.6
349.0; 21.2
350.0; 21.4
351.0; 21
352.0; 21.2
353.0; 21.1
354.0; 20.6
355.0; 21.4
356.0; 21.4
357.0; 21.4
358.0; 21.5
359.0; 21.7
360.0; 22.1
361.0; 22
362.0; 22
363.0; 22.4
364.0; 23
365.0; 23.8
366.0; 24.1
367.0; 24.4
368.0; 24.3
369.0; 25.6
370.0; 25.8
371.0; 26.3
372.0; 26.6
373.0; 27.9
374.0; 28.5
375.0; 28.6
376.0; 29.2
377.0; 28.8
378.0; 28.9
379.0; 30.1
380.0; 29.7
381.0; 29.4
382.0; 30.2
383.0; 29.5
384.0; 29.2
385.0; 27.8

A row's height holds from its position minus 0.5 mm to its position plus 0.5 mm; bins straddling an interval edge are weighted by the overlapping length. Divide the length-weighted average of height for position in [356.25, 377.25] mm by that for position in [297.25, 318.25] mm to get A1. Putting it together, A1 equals 1.2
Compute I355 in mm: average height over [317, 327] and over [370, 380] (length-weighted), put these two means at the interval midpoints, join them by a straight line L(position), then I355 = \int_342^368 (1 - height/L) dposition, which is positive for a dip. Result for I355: 3.73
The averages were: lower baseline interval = 20.6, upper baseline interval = 28.3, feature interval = 21.8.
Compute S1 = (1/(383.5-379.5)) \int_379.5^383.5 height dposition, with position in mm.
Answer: 29.7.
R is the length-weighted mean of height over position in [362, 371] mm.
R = 24.2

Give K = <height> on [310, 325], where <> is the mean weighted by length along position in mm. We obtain 20.3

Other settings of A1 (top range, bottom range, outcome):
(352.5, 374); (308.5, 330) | 1.14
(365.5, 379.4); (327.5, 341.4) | 1.27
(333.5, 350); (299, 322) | 1.05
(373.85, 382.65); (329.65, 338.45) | 1.38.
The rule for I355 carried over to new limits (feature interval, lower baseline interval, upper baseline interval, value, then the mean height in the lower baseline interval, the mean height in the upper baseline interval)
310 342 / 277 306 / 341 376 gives 0.70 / 19.6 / 22.9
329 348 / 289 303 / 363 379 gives 1.83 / 19.5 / 26.4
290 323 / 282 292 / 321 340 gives 0.59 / 19.5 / 21.2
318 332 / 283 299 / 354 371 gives 0.08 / 19.4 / 23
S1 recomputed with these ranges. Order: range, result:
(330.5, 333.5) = 21.4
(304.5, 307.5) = 19.6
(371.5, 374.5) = 27.7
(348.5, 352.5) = 21.2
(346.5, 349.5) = 21.1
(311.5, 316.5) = 19.9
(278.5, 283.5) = 19.6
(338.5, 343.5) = 21.3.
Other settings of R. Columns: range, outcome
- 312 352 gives 20.9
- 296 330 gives 20.2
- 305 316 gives 19.9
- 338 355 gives 21.1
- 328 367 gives 21.5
